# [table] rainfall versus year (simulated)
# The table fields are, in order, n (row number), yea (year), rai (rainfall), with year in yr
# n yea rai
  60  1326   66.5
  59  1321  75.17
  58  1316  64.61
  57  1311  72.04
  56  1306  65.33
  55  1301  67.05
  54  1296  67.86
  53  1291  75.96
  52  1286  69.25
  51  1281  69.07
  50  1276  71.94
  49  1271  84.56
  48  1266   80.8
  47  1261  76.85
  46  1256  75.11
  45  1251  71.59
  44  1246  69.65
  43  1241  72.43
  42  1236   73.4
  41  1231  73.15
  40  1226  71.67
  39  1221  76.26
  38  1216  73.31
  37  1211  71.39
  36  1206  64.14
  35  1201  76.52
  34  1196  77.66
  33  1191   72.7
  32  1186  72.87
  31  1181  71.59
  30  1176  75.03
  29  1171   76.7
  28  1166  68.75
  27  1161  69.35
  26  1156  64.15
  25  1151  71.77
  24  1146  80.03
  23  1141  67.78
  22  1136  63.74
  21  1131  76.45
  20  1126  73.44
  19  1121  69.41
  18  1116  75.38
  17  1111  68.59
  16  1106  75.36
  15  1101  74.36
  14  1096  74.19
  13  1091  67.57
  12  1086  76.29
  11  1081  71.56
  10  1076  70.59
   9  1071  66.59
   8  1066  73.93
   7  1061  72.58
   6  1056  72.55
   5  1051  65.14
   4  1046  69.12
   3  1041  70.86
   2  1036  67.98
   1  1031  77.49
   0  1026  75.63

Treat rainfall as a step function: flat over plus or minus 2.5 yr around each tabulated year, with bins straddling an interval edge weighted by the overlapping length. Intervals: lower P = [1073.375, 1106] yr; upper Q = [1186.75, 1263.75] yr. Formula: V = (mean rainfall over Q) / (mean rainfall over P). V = 1.0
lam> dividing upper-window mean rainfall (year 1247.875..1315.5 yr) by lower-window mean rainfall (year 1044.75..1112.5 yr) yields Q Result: 1.02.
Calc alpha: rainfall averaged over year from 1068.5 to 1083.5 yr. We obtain 69.6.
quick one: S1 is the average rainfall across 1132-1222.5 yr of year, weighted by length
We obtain 71.9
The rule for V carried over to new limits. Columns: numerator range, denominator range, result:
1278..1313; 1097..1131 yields 0.95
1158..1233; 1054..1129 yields 1.01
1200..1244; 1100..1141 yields 1.01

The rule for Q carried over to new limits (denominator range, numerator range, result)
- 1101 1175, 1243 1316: 1.01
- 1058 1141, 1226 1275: 1.05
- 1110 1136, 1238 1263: 1.01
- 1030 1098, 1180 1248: 1.02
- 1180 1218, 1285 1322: 0.96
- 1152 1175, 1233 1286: 1.06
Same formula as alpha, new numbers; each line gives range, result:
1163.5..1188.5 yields 73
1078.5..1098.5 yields 72.4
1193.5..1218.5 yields 72.6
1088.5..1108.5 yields 72.9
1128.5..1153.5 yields 72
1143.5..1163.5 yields 71.3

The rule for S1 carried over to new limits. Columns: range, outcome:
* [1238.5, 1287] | 74.3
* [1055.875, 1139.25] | 71.9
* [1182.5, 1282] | 73.8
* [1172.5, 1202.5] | 74.4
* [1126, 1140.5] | 70.4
